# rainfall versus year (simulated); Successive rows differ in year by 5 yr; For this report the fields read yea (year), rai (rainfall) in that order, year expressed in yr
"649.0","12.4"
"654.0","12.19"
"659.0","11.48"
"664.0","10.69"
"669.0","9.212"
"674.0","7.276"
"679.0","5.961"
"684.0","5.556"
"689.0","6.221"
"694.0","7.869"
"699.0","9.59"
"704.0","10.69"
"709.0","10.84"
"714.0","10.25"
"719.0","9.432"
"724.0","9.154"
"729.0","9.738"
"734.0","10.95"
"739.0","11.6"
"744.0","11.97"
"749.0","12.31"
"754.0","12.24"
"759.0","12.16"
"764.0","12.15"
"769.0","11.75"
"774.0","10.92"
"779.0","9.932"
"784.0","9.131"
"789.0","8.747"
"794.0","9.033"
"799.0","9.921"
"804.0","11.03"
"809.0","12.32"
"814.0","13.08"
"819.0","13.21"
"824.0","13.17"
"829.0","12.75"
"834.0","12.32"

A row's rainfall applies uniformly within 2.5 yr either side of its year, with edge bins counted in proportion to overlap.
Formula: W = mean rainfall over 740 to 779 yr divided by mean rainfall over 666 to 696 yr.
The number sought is 1.67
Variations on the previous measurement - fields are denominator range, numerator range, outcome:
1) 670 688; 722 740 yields 1.58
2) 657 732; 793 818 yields 1.27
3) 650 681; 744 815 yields 1.14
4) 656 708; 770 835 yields 1.31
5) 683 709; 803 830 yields 1.51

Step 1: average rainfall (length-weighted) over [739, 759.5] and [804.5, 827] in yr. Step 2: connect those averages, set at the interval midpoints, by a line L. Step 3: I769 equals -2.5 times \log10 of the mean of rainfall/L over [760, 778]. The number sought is 0.07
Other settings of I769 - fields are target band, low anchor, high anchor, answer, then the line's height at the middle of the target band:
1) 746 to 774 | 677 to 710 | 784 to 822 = -0.22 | 9.8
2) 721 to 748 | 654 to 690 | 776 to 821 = -0.13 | 9.54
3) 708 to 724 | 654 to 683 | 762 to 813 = -0.04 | 9.64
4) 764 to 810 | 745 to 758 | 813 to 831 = 0.22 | 12.6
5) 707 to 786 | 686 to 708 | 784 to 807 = -0.19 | 9.18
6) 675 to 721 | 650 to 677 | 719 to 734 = 0.17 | 9.93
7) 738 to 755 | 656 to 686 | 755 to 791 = -0.18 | 10.2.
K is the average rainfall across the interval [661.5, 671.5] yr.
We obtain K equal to 9.95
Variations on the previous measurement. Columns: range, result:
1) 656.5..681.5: 8.92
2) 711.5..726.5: 9.61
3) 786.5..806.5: 9.68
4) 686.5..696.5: 7.04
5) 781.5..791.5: 8.94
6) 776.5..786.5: 9.53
